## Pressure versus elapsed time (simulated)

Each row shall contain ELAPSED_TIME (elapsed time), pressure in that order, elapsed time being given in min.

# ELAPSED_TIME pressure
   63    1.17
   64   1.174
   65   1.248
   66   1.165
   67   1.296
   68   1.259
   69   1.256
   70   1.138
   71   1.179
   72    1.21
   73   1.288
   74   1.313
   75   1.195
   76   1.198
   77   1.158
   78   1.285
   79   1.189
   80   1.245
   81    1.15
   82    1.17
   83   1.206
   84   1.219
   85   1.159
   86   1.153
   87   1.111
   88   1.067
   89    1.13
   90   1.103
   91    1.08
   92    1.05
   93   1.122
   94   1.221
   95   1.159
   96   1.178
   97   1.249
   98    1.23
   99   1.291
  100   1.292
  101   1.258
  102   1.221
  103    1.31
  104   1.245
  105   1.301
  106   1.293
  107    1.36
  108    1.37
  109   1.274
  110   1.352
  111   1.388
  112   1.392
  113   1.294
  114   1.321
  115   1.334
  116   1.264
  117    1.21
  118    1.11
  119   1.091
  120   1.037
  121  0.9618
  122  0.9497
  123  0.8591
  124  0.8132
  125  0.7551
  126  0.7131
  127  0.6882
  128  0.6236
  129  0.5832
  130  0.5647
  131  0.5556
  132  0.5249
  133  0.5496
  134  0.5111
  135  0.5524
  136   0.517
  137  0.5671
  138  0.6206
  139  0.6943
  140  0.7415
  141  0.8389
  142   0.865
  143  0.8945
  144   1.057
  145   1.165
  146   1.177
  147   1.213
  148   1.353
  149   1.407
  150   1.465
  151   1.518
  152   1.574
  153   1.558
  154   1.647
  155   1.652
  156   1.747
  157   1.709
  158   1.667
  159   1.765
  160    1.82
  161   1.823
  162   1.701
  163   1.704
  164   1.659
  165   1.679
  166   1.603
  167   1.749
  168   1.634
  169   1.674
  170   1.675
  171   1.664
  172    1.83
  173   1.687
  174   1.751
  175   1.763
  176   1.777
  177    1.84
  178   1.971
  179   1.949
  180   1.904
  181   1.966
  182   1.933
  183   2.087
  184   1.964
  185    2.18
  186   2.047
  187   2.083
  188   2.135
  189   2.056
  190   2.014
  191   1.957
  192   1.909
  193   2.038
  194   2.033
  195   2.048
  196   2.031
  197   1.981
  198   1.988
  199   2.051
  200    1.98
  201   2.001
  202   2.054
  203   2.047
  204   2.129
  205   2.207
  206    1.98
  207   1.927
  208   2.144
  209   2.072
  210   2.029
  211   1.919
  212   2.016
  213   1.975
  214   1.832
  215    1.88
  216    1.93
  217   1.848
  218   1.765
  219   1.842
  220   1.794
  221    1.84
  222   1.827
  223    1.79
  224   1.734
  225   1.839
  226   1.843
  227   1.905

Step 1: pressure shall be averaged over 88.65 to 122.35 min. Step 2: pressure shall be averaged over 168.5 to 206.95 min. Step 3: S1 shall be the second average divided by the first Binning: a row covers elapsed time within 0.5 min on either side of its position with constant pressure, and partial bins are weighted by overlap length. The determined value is 1.60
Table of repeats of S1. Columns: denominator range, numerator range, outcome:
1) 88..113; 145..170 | 1.29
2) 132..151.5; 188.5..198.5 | 2.18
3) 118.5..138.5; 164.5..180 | 2.50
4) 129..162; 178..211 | 1.79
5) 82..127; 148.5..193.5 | 1.54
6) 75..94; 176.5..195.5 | 1.73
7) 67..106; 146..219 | 1.54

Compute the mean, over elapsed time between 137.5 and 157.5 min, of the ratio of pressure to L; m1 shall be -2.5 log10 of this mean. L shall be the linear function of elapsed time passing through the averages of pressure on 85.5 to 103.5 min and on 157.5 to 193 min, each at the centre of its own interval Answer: 0.29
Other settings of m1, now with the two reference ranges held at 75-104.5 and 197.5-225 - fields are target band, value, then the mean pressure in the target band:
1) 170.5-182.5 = -0.065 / 1.84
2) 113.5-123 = 0.207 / 1.13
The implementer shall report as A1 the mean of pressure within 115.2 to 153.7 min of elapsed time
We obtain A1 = 0.932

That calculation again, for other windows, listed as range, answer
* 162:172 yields 1.68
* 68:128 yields 1.17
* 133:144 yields 0.691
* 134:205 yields 1.65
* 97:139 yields 1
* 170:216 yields 1.97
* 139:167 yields 1.44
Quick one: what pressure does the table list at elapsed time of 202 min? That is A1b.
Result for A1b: 2.054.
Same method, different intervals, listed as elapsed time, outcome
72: 1.21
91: 1.08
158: 1.667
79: 1.189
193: 2.038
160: 1.82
